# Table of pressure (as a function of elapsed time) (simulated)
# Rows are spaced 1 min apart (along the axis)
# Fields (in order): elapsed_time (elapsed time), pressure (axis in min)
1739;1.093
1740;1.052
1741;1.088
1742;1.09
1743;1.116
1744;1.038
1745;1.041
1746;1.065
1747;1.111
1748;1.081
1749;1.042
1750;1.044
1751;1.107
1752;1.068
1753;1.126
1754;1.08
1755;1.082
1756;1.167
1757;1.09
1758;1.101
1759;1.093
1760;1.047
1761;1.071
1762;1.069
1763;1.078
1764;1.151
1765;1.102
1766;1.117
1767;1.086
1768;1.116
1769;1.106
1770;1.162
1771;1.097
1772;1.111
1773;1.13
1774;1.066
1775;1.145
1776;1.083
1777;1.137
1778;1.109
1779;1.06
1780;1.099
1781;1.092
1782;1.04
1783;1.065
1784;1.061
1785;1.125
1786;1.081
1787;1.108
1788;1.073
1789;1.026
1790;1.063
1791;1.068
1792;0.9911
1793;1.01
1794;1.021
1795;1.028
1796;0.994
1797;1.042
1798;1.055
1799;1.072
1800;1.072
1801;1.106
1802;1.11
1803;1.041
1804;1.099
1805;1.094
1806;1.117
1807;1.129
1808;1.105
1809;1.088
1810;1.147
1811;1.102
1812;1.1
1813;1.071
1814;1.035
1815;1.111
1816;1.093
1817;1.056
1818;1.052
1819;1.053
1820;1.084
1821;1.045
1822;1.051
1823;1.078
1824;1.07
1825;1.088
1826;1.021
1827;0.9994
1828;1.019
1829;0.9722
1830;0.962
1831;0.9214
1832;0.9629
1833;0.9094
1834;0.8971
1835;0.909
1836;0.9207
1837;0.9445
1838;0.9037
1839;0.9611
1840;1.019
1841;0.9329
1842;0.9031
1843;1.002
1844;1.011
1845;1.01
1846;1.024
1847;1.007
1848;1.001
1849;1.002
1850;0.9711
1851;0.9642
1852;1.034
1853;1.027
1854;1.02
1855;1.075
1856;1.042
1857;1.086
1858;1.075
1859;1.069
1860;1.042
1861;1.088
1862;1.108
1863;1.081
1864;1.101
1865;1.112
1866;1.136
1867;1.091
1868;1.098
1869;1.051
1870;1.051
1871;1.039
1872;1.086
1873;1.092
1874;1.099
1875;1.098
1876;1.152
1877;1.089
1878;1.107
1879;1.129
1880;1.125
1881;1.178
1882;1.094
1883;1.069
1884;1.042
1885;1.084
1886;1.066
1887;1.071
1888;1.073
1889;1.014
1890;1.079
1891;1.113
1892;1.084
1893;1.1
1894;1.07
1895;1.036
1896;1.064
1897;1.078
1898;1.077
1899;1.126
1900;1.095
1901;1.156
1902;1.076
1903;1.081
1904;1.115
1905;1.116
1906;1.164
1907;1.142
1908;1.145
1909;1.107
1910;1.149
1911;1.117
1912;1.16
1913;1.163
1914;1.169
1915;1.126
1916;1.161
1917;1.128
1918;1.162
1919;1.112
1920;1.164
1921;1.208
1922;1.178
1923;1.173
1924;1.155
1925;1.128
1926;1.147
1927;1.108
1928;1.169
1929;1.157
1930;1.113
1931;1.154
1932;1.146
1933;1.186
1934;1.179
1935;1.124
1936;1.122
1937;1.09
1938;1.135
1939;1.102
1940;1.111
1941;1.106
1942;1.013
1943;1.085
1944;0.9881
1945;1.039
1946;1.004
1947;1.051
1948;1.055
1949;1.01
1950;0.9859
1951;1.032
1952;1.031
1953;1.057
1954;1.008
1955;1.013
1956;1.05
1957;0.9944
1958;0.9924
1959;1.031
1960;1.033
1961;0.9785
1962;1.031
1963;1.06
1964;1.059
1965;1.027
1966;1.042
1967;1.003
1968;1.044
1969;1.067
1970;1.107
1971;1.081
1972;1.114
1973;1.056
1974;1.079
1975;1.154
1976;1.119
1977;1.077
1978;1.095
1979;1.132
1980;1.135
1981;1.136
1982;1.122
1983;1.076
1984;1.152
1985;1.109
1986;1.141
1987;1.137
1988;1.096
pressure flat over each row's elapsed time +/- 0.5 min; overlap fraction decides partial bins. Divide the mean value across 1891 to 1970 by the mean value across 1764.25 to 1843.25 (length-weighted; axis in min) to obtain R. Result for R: 1.0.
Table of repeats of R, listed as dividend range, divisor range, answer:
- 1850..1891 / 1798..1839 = 1.04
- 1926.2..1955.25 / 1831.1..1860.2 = 1.10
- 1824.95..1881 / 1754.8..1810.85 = 0.95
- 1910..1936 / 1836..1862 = 1.14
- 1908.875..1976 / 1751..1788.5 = 0.99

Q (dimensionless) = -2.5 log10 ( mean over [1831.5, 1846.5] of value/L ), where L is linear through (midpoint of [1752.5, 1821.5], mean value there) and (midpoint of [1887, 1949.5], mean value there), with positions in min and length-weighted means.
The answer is 0.15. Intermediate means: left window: 1.08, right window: 1.11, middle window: 0.954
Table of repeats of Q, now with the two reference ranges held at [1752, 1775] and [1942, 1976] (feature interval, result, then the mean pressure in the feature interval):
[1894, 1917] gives -0.06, 1.12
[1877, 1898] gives -0.02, 1.08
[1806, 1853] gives 0.07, 1.02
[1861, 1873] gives -0.02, 1.09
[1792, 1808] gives 0.03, 1.06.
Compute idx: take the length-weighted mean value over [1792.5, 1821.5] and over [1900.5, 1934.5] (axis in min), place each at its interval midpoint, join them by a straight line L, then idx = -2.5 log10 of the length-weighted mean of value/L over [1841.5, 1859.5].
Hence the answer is 0.086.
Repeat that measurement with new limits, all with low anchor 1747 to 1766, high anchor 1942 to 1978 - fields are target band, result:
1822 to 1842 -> 0.11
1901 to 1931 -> -0.09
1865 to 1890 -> -0.03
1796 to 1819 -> 0.00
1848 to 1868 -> 0.01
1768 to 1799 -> 0.01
